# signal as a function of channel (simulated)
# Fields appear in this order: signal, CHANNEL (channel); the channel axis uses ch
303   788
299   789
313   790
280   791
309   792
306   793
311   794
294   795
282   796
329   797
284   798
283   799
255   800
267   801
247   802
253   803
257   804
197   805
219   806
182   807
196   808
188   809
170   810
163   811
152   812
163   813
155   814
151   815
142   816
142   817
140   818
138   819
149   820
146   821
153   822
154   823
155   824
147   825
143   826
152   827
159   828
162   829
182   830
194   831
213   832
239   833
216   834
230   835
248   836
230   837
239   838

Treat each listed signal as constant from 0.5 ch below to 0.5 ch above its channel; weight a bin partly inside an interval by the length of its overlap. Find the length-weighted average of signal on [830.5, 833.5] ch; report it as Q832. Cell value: 215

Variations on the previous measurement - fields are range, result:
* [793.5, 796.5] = 296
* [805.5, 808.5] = 199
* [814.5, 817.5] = 145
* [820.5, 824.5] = 152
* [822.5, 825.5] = 152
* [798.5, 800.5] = 269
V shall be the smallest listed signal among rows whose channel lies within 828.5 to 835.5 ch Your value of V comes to 162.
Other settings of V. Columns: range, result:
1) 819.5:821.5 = 146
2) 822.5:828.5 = 143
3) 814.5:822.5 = 138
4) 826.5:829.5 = 152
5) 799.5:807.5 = 182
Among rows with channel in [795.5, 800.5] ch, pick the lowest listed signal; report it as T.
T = 255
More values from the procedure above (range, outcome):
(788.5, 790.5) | 299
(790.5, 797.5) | 280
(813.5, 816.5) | 142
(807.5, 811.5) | 163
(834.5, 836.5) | 230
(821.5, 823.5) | 153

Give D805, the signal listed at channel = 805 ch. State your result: 197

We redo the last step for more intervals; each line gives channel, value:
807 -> 182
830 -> 182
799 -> 283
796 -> 282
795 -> 294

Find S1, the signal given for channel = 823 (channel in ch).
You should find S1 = 154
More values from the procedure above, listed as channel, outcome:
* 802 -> 247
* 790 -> 313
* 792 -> 309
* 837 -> 230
